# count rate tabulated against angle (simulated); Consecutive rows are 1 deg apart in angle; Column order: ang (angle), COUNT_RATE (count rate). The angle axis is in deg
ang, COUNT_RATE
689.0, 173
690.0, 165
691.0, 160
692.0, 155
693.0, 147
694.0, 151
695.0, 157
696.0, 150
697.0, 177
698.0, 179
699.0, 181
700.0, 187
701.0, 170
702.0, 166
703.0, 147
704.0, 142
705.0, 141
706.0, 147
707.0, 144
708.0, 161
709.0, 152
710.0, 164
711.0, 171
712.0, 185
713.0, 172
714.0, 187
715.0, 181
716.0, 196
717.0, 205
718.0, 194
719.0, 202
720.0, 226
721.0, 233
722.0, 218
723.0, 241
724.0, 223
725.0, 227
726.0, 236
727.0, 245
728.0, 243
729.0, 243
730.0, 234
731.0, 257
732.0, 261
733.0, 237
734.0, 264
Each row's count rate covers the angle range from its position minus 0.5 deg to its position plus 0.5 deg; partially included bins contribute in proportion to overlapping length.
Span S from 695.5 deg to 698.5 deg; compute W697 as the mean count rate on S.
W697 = 169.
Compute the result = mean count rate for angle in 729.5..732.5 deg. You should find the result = 251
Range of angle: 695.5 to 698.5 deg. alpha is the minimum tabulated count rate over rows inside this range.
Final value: 150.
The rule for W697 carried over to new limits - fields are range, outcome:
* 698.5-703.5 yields 170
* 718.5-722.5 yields 220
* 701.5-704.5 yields 152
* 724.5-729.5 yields 239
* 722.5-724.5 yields 232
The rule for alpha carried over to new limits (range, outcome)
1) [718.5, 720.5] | 202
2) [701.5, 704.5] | 142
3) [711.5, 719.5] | 172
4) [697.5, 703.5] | 147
